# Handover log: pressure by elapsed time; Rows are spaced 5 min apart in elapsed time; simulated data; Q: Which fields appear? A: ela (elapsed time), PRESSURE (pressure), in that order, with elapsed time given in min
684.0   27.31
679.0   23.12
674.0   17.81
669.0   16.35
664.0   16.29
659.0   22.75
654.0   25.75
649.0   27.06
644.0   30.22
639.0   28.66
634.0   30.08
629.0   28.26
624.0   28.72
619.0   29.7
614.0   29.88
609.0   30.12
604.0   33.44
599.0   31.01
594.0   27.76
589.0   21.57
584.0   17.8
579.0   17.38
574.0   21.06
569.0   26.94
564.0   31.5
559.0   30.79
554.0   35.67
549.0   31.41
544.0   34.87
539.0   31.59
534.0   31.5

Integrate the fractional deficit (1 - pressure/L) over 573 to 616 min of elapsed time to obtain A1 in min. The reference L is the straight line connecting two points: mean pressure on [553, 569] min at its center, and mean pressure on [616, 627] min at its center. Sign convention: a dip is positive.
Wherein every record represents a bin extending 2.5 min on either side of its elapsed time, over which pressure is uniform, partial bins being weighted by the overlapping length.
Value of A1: 6.4 min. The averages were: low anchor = 31.5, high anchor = 29.2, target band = 25.7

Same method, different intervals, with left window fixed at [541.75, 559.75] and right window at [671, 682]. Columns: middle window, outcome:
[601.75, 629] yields -3.39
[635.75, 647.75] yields -2.55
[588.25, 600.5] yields 0.73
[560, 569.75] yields 0.64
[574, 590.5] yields 6.06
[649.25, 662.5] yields -0.81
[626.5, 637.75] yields -1.81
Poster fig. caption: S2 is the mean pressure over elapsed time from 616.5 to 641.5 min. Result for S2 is 29.1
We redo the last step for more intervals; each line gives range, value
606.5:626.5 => 29.6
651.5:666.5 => 21.6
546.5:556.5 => 33.5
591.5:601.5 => 29.4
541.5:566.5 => 32.8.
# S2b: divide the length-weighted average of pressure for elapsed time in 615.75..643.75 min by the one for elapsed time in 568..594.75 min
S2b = 1.36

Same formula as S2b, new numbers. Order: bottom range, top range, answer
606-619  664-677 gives 0.57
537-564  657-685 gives 0.62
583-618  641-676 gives 0.81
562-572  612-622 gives 1.04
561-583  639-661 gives 1.12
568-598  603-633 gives 1.34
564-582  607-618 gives 1.30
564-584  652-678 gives 0.88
